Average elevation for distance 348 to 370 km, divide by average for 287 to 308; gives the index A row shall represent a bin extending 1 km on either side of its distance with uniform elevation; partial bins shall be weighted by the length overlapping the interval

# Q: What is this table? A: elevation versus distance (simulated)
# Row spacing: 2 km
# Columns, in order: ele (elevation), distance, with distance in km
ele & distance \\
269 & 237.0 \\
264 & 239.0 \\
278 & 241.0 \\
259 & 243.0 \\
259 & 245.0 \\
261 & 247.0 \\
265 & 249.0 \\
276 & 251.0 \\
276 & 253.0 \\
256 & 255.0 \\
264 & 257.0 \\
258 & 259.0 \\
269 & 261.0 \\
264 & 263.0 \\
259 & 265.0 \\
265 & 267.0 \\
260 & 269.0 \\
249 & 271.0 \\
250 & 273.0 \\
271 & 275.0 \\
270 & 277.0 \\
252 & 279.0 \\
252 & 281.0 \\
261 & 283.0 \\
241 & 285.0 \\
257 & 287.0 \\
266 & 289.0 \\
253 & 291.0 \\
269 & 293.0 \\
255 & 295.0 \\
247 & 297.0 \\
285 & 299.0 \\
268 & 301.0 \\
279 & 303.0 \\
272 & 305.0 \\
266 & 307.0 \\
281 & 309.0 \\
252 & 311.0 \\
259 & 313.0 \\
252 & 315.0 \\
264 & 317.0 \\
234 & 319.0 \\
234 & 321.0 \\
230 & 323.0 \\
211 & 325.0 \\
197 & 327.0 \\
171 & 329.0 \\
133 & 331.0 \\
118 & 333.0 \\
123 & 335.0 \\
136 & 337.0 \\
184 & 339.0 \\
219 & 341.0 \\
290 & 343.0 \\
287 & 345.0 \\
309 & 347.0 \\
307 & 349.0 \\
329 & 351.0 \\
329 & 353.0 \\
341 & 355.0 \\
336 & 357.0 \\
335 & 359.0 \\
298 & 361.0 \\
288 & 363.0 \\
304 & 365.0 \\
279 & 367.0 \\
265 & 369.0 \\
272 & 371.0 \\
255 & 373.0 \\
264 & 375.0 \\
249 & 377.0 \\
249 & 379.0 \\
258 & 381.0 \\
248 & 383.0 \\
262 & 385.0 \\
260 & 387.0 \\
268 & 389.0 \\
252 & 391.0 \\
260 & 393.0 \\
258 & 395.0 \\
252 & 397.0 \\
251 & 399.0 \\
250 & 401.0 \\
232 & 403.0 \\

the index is 1.17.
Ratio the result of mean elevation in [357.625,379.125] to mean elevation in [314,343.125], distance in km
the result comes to 1.4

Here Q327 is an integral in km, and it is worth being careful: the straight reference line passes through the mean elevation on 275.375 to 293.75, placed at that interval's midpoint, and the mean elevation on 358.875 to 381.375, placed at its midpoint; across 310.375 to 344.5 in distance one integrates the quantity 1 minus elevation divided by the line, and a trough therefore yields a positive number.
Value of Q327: 7.6 km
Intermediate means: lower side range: 258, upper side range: 275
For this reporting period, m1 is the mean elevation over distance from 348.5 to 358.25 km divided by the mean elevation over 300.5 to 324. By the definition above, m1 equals 1.28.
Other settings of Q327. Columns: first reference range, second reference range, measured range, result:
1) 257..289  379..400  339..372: -4.9 km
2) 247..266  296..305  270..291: 0.9 km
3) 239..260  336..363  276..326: 3.4 km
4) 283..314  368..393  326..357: 3.1 km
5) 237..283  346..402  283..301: 0.5 km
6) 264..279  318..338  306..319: -3.8 km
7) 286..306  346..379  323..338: 6.4 km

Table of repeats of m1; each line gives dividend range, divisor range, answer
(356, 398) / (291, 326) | 1.06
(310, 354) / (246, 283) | 0.88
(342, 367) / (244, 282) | 1.19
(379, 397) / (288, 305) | 0.97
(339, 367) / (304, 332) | 1.29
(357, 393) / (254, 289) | 1.05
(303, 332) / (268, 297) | 0.91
